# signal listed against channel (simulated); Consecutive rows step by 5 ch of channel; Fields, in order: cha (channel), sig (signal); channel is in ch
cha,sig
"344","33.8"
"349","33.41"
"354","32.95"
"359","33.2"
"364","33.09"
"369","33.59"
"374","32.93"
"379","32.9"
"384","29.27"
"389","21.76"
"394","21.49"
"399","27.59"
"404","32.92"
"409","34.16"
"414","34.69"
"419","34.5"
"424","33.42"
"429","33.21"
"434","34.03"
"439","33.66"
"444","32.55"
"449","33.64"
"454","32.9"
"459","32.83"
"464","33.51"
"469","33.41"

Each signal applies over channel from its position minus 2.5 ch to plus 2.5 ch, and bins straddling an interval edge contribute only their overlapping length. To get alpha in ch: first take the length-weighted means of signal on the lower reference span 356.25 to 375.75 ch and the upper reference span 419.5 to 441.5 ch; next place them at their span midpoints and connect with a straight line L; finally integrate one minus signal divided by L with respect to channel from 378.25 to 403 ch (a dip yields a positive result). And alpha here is 5.1 ch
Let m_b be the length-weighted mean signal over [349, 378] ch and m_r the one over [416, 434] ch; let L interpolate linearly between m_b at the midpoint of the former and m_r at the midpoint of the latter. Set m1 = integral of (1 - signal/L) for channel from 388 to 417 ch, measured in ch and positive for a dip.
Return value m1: 3.7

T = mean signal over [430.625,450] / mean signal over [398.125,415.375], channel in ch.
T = 1.02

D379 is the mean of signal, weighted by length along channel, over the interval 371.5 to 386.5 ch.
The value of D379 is 31.7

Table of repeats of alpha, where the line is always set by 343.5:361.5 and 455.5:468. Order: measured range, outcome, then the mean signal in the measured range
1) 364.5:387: 0.84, 32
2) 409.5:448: -0.62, 33.7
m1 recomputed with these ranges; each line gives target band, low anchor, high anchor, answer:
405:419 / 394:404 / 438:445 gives -2.5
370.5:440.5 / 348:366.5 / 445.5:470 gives 4.2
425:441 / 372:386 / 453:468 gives -0.5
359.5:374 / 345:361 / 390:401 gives -1.5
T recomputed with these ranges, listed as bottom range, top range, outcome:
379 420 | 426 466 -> 1.13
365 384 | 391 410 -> 0.87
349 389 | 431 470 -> 1.04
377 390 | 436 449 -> 1.17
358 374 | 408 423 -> 1.03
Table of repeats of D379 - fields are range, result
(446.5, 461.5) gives 33.1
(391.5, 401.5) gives 24.5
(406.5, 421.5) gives 34.5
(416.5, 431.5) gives 33.7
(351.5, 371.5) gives 33.2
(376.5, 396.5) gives 26.4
